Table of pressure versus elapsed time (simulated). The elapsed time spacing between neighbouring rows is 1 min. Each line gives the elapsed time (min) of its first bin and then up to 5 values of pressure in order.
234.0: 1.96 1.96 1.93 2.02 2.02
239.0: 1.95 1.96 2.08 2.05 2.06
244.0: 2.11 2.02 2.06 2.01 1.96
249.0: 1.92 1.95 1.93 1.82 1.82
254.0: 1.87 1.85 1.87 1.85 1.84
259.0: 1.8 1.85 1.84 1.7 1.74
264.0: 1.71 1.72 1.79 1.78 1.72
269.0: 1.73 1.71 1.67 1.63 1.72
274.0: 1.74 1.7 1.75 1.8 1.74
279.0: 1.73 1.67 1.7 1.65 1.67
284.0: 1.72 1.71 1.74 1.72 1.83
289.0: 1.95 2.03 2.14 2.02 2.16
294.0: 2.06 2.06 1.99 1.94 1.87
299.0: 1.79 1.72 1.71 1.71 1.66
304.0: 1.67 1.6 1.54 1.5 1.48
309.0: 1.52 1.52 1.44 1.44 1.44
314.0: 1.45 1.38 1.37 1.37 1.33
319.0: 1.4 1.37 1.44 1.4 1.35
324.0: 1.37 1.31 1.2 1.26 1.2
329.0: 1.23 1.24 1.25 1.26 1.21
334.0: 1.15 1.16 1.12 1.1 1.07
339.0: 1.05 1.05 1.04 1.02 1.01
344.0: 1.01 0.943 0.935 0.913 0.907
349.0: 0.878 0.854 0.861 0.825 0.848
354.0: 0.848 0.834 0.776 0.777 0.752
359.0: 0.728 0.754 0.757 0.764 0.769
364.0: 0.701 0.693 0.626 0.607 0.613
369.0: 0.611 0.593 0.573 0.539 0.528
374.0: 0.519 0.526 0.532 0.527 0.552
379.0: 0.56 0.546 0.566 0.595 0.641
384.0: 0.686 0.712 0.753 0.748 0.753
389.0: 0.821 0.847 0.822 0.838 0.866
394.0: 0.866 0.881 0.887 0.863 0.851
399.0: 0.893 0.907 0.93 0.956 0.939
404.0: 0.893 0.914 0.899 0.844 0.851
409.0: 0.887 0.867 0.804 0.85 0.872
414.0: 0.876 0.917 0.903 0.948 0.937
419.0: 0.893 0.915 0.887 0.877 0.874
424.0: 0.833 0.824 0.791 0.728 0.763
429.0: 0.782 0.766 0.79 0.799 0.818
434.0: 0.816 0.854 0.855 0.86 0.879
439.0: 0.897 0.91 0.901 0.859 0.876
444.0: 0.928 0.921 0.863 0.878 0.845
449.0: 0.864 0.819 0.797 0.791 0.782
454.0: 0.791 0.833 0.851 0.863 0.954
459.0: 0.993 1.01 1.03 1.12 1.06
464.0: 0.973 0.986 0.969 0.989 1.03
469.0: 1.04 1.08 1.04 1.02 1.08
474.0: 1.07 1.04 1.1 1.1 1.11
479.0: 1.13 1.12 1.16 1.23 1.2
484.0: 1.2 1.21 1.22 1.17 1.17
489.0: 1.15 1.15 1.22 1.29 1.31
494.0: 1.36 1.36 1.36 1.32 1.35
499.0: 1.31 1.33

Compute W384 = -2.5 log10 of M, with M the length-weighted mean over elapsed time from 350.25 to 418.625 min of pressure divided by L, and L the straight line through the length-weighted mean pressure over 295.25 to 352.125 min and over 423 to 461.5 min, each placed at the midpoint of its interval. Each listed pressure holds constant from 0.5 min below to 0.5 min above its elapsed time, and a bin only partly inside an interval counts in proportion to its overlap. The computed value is 0.36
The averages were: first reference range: 1.32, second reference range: 0.853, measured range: 0.766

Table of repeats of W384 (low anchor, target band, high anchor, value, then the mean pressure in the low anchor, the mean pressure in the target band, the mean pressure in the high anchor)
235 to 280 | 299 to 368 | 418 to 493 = 0.31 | 1.85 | 1.15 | 0.965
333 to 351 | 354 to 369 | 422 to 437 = 0.31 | 1.01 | 0.725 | 0.811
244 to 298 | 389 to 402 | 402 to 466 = 0.25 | 1.83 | 0.872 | 0.878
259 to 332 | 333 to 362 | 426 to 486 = 0.46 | 1.64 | 0.93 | 0.95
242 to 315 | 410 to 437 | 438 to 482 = 0.32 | 1.78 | 0.846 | 0.967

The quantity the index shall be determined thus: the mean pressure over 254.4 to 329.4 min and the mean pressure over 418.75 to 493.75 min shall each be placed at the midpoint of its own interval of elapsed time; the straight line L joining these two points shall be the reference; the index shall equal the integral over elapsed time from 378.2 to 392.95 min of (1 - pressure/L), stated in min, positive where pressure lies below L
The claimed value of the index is 6.50 min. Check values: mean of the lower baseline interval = 1.66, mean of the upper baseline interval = 0.97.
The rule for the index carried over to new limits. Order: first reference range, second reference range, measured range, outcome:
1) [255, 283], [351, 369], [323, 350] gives -2.8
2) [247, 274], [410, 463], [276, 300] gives -2.9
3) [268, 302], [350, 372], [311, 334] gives -1.0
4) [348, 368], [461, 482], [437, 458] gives 3.0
